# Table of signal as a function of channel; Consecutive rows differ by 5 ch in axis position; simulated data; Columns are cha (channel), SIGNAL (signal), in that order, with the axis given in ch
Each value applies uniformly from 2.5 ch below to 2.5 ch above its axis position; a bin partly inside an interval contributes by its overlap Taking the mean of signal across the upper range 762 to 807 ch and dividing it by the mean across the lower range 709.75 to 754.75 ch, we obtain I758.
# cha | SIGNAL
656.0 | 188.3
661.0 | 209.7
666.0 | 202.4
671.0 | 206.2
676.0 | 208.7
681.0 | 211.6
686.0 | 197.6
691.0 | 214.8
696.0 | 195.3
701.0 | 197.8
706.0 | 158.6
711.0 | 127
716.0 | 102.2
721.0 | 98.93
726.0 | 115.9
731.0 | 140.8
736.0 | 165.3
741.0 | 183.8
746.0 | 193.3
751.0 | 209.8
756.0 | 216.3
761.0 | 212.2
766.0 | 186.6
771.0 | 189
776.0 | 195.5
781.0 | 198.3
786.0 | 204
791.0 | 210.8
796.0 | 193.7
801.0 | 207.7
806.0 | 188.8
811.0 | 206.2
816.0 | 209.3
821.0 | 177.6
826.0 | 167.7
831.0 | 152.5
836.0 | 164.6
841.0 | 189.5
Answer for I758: 1.31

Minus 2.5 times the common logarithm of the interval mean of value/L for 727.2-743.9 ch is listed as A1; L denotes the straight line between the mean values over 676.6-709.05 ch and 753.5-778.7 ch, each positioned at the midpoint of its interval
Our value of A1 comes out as 0.23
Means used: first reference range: 196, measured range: 160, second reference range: 200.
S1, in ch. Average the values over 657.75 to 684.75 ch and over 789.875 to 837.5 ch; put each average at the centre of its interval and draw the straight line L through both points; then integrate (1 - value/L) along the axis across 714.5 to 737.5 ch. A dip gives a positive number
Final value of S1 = 8.7 ch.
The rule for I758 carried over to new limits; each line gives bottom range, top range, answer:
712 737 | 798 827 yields 1.59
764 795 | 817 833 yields 0.86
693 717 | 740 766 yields 1.26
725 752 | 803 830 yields 1.12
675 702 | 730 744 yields 0.82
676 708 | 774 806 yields 1.02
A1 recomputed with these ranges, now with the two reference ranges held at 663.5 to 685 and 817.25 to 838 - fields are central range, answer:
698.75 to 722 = 0.386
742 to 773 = -0.083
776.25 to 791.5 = -0.132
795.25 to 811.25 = -0.142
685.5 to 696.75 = -0.012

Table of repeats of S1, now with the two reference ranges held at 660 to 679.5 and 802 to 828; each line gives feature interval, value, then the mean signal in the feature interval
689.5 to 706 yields 0.70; 195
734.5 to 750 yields 1.12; 185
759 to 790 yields -0.37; 198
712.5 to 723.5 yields 5.38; 103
